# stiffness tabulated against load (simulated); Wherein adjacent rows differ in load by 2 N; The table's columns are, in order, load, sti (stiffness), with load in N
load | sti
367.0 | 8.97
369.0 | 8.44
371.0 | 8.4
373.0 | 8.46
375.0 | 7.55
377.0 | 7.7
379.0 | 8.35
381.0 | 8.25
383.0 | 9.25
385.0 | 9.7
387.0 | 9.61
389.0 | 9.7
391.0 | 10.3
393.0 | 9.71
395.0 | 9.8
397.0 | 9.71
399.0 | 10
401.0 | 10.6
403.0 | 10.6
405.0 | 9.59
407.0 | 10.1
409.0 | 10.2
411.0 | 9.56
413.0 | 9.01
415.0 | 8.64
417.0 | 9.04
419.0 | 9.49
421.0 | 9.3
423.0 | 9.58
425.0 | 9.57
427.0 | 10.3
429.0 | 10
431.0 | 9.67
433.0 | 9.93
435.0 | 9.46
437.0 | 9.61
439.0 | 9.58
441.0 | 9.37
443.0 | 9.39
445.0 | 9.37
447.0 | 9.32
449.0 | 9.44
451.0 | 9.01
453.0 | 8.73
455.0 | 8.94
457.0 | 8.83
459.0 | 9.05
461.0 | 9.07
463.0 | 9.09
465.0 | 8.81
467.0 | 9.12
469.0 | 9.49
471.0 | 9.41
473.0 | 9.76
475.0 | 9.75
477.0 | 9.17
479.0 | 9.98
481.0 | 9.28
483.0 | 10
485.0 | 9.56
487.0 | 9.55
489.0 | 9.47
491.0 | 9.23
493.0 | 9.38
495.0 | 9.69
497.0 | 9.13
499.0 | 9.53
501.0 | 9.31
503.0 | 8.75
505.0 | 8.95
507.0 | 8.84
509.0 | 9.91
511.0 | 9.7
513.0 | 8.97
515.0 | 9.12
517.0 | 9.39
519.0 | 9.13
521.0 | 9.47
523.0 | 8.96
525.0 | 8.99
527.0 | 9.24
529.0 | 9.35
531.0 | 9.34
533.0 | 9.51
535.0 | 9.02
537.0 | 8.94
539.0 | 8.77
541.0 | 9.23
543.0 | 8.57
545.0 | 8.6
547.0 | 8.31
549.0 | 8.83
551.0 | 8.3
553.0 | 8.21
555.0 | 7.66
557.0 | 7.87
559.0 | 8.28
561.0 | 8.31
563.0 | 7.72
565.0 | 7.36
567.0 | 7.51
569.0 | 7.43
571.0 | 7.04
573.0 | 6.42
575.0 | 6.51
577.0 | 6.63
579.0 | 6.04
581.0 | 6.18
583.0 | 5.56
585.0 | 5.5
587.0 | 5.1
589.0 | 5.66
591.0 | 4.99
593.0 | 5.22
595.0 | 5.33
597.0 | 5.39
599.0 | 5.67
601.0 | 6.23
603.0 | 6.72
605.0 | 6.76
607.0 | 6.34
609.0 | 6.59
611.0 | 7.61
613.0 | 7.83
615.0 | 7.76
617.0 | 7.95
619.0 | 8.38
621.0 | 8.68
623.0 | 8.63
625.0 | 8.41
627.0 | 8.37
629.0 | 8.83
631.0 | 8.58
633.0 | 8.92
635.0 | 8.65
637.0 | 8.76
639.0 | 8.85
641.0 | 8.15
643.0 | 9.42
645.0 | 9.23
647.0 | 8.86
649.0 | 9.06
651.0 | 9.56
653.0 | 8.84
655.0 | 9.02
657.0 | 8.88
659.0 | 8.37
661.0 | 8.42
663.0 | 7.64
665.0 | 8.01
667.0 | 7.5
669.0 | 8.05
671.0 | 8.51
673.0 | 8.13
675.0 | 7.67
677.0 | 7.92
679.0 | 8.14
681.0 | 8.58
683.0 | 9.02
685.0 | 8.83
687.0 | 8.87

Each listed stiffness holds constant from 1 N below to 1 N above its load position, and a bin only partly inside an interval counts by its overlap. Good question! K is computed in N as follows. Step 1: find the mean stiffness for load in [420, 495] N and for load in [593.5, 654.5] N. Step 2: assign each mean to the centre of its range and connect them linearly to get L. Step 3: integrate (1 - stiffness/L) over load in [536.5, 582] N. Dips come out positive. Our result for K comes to 4.1 N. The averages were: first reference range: 9.42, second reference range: 7.93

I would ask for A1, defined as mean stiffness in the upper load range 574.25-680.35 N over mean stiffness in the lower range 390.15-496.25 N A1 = 0.80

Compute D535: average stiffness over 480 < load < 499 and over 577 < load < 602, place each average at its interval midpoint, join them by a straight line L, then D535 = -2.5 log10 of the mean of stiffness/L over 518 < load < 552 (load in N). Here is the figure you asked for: -0.16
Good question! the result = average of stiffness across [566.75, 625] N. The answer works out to 6.63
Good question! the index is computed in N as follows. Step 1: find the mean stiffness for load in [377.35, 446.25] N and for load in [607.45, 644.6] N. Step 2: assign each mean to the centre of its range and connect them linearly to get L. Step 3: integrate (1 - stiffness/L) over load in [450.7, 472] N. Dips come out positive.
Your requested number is 0.6 N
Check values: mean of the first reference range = 9.58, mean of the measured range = 9.05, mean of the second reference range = 8.34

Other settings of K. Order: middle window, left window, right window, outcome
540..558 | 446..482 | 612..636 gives 0.8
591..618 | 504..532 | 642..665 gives 7.4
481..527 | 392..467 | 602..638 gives -2.1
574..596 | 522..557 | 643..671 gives 7.6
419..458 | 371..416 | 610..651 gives -1.0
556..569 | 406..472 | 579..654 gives 0.4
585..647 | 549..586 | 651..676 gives 2.9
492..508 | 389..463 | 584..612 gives -2.4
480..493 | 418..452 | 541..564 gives -0.7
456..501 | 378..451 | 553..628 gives -4.0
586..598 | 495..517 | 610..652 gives 4.8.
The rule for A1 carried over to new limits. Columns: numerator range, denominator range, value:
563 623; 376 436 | 0.69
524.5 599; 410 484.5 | 0.79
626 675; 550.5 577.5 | 1.14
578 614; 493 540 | 0.66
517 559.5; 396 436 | 0.91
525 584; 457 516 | 0.85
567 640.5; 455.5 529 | 0.76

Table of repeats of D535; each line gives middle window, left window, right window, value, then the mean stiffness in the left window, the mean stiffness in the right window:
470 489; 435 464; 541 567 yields -0.08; 9.21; 8.18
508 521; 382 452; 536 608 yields -0.17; 9.64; 7.03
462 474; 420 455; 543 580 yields -0.03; 9.49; 7.64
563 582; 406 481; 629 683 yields 0.28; 9.41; 8.54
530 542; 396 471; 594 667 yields -0.05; 9.47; 8.01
